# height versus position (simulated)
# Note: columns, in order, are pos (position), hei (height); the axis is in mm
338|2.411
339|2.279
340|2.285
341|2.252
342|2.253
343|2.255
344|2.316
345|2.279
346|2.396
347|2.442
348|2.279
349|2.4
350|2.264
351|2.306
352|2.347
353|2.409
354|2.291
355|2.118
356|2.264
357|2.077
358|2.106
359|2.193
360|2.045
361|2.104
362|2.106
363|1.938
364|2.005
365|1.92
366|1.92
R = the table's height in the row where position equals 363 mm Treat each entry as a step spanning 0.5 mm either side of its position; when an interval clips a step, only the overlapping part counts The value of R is 1.938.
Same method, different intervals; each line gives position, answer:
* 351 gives 2.306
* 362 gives 2.106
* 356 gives 2.264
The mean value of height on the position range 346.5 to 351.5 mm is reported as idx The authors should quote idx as 2.34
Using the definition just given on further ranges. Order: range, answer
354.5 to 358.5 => 2.14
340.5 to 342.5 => 2.25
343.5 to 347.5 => 2.36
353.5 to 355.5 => 2.2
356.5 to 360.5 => 2.11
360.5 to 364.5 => 2.04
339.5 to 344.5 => 2.27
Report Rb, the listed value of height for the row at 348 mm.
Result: 2.279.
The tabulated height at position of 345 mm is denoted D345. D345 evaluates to 2.279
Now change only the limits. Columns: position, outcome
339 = 2.279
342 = 2.253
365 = 1.92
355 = 2.118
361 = 2.104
